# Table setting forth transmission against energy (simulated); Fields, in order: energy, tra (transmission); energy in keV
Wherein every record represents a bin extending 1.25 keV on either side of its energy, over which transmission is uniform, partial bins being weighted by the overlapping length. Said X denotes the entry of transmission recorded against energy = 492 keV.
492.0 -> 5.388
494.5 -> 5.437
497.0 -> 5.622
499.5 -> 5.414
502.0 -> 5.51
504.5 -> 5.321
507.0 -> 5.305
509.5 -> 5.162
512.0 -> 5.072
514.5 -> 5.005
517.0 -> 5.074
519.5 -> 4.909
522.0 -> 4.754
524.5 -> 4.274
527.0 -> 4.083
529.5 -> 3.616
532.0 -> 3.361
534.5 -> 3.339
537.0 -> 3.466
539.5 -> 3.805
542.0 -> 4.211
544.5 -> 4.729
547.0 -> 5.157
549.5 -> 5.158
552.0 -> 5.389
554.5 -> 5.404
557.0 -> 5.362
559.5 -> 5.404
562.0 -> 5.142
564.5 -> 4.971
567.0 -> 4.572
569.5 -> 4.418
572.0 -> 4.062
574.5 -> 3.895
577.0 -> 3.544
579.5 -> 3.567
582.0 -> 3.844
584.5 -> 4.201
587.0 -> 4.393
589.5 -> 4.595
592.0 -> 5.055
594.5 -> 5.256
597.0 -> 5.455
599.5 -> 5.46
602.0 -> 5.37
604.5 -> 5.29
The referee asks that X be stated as 5.388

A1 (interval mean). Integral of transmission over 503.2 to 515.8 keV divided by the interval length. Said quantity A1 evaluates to 5.17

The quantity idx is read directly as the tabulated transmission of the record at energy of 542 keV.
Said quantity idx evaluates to 4.211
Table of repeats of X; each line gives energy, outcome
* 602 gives 5.37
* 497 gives 5.622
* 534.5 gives 3.339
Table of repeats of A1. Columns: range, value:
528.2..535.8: 3.44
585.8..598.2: 4.95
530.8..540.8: 3.5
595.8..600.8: 5.46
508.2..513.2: 5.12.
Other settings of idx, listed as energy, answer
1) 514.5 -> 5.005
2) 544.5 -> 4.729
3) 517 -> 5.074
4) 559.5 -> 5.404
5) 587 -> 4.393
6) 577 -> 3.544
